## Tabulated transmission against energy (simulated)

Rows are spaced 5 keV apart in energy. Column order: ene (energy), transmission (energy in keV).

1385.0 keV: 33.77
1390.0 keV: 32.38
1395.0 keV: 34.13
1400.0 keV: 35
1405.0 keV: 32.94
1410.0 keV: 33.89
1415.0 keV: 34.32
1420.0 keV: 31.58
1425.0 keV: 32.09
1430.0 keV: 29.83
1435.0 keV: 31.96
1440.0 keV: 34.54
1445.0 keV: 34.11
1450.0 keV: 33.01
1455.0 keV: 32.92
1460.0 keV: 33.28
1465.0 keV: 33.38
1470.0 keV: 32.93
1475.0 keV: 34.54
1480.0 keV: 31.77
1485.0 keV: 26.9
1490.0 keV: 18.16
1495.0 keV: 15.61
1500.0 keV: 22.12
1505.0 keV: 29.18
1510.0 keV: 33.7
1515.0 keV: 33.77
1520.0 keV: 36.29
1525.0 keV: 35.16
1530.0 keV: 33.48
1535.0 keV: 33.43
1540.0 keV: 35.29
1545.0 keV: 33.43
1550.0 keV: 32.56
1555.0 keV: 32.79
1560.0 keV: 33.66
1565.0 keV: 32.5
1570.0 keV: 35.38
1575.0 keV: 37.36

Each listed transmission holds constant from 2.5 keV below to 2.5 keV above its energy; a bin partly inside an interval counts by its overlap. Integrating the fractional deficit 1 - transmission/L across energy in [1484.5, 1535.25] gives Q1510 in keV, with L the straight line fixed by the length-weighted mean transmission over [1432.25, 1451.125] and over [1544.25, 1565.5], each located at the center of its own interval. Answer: 6.7 keV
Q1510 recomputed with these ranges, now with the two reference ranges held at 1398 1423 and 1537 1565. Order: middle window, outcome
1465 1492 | 3.2 keV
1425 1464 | 0.8 keV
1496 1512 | 3.1 keV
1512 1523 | -0.5 keV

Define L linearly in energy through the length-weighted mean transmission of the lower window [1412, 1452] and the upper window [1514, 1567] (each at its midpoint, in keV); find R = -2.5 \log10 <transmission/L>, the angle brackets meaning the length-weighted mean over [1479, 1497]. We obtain 0.42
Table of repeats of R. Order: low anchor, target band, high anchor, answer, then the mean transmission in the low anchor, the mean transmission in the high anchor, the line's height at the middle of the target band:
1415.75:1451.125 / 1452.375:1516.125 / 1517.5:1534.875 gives 0.16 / 32.5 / 34.8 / 33.7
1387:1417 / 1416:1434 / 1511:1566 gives 0.08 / 33.8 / 33.9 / 33.8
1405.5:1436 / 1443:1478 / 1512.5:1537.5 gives -0.01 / 32.3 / 34.4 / 33.1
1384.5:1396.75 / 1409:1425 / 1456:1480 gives 0.01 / 33.3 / 33.3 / 33.3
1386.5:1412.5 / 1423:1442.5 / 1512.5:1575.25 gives 0.06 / 33.7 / 34.1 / 33.8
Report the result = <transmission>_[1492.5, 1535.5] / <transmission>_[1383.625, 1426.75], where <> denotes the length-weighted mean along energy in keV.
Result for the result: 0.9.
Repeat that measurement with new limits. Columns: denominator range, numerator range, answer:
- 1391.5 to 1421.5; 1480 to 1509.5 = 0.71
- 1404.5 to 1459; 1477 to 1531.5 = 0.87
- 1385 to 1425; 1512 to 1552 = 1.02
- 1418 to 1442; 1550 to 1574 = 1.05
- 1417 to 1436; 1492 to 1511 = 0.77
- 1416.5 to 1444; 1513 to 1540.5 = 1.07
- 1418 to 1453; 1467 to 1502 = 0.81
